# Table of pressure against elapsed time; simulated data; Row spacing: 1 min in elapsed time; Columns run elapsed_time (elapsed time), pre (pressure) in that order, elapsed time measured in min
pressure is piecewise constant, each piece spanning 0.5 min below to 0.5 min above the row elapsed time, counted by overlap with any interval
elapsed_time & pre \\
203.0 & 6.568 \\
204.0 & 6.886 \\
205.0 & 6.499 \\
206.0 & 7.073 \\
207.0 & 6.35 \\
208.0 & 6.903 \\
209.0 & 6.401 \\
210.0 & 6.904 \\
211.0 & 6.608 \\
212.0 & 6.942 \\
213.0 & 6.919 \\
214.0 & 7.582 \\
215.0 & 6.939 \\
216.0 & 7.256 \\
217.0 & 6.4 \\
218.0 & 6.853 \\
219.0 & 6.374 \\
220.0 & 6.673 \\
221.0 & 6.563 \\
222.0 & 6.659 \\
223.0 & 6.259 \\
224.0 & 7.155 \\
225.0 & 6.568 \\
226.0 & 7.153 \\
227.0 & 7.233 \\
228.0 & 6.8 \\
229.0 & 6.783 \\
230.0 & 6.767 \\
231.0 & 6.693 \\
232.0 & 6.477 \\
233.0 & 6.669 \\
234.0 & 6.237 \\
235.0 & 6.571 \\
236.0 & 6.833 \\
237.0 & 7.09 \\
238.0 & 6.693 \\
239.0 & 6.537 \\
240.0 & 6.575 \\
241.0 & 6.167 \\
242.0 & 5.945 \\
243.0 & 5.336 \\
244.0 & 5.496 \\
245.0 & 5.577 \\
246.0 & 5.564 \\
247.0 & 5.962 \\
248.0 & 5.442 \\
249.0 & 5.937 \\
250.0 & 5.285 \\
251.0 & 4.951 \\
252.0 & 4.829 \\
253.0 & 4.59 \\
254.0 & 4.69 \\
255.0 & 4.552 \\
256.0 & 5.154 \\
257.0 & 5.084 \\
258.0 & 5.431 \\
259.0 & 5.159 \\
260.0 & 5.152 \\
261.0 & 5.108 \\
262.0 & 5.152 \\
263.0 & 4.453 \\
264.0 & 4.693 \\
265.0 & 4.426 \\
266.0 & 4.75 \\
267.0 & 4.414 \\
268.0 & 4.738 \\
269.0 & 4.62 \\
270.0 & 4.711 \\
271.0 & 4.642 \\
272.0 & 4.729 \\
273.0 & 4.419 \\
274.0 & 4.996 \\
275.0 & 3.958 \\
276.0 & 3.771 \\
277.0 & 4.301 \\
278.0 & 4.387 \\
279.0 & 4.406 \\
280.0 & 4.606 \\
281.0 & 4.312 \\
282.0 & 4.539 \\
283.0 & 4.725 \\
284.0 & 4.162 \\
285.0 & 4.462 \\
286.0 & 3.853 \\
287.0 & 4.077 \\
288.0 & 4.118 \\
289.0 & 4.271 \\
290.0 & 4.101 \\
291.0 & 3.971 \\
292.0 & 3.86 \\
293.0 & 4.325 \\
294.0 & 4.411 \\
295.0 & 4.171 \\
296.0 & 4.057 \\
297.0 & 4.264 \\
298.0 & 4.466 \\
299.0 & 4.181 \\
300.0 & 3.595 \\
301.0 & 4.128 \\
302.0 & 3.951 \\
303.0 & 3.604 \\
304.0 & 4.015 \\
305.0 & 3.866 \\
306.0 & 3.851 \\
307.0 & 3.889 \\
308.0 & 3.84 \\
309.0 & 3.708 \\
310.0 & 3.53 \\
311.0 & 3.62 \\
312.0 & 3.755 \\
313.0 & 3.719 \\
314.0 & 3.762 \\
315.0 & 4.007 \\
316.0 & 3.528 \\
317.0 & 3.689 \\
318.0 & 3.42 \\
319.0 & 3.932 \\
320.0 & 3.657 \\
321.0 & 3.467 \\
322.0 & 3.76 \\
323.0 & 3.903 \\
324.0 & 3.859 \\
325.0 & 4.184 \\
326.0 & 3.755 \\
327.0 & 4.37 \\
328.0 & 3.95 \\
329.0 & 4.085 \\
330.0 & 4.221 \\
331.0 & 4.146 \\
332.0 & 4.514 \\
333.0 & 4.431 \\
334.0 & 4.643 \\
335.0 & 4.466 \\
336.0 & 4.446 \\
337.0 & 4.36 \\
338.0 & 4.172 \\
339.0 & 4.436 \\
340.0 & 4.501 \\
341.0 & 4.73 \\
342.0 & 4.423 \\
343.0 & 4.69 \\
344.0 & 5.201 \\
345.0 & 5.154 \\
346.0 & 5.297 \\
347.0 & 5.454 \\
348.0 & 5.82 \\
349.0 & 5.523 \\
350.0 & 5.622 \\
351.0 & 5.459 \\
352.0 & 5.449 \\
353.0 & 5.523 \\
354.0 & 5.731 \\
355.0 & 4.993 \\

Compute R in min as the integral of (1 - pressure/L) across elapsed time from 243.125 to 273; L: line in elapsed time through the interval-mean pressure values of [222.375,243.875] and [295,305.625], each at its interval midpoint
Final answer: 3.3 min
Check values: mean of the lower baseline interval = 6.58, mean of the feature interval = 5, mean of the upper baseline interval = 4.02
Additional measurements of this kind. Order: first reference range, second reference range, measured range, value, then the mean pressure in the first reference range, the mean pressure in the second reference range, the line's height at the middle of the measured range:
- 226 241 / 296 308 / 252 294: 4.8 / 6.71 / 3.98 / 5.13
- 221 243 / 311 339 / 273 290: 3.0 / 6.63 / 4.01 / 5.23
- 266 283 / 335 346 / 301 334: 5.0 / 4.49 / 4.64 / 4.58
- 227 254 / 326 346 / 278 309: 6.3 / 6.07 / 4.47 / 5.18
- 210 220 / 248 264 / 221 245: -1.9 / 6.87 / 5.04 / 6.06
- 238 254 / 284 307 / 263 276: 0.9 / 5.62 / 4.07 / 4.88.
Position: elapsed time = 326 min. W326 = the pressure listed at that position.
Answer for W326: 3.755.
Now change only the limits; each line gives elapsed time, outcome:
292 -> 3.86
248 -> 5.442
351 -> 5.459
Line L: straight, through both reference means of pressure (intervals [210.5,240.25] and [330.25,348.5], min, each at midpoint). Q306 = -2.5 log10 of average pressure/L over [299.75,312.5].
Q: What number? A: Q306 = 0.36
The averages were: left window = 6.76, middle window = 3.8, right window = 4.71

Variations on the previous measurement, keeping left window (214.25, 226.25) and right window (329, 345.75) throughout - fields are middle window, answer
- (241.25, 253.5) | 0.15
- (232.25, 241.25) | -0.03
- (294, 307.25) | 0.29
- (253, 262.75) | 0.20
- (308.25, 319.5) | 0.32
